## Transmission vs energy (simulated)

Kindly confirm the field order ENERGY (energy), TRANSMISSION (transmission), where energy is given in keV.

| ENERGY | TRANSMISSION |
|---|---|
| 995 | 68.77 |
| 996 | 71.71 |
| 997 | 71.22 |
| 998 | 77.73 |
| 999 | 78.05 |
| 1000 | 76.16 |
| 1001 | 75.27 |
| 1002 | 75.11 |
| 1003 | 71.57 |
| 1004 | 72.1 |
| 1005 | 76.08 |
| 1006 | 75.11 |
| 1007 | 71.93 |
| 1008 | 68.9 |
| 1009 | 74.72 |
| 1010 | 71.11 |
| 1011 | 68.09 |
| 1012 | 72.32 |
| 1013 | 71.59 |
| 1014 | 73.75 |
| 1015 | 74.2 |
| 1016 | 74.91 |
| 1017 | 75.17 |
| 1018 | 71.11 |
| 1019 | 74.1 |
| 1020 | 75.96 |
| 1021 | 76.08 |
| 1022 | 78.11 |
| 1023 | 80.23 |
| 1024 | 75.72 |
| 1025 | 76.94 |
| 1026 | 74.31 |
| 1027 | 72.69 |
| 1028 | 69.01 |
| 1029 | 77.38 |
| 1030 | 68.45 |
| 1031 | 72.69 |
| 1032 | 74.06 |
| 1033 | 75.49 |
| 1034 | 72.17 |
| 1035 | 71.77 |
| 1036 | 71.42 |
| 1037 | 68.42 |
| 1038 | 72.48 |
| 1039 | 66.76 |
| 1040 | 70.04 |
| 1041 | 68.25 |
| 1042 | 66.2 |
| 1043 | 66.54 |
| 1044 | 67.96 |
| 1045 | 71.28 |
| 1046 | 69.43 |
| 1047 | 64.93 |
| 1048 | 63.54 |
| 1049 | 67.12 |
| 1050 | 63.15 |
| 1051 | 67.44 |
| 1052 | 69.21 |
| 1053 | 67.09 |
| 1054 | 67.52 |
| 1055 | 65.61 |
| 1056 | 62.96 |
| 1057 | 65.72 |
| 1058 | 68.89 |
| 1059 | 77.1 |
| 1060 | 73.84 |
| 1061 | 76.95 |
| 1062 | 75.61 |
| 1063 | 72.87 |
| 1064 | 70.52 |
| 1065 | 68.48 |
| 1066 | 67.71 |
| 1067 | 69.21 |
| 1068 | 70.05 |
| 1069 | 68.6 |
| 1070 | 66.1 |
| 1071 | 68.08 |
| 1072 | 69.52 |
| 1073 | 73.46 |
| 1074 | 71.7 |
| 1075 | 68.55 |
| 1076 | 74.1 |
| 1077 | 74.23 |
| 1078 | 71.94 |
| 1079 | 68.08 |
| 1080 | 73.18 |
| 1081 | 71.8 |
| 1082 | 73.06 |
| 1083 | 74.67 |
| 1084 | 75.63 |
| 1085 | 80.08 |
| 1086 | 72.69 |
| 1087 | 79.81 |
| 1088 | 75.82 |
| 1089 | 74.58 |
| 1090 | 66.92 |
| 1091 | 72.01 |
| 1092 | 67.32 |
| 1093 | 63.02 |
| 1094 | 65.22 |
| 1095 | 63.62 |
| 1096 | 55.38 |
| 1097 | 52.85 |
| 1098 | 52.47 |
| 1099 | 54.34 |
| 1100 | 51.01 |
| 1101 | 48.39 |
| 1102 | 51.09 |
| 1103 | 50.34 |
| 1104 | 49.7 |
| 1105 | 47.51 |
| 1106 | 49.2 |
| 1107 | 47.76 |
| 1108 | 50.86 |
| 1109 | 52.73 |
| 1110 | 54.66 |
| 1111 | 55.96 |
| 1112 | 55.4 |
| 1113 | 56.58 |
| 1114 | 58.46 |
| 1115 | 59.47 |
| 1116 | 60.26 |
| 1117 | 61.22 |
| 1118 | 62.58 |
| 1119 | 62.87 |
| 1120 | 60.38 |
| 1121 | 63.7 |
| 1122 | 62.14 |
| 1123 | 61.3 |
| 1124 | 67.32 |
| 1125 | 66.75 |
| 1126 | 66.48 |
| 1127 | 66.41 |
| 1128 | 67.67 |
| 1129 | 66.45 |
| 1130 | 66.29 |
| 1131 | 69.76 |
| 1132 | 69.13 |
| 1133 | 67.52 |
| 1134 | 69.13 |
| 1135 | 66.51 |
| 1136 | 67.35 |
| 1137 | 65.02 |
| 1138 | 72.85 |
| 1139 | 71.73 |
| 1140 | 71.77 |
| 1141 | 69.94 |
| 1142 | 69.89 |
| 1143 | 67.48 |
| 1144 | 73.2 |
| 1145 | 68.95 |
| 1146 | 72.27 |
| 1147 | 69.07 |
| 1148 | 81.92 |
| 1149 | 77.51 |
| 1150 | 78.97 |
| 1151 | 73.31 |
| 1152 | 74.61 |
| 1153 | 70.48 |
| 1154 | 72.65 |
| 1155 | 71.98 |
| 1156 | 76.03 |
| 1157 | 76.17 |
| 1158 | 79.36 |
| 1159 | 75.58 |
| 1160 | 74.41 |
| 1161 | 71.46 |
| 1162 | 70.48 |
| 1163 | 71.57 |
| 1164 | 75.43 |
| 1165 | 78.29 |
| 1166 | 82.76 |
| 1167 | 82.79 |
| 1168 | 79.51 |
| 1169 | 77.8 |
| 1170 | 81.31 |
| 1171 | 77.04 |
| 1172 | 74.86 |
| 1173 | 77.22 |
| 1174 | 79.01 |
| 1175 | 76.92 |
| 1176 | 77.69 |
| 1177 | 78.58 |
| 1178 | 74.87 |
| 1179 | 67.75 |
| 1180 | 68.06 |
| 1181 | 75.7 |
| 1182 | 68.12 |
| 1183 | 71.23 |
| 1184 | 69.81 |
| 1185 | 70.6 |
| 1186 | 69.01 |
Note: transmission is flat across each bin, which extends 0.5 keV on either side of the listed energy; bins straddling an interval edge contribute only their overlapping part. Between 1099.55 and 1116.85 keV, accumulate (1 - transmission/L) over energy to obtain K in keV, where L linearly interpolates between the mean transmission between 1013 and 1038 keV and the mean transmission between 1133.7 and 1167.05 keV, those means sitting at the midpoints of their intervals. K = 4.8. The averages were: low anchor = 73.8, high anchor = 73.2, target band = 53.1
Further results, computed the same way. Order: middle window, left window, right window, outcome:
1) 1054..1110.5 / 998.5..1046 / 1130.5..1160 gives 5.3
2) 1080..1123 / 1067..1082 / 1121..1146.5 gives 5.2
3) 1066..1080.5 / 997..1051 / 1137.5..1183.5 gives 0.5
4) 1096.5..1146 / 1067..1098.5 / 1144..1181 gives 7.6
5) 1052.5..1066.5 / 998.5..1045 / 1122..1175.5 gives 0.5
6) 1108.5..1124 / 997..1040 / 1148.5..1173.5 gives 3.3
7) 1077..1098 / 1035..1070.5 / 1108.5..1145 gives -0.8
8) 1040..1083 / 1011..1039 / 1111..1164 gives 1.4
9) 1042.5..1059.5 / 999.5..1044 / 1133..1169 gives 1.3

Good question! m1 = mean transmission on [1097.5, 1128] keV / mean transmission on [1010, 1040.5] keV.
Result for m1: 0.8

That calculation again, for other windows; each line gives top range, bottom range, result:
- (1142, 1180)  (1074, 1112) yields 1.19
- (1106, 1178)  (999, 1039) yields 0.94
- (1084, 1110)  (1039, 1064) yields 0.87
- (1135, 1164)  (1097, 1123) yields 1.32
